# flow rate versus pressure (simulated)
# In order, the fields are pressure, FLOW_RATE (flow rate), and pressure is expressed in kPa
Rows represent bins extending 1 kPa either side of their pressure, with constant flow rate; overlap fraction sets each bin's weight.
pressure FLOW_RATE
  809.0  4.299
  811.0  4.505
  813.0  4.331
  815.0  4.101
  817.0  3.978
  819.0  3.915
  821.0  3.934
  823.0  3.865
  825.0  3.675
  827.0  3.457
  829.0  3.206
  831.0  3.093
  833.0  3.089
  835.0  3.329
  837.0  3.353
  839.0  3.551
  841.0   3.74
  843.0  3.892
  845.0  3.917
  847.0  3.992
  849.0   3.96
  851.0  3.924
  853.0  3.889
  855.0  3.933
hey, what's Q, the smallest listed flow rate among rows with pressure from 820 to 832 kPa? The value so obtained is 3.093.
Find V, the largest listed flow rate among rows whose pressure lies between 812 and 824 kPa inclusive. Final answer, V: 4.331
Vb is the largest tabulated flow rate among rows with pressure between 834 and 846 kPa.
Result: 3.917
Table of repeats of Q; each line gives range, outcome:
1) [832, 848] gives 3.089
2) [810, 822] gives 3.915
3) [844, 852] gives 3.917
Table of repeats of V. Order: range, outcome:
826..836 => 3.457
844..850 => 3.992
